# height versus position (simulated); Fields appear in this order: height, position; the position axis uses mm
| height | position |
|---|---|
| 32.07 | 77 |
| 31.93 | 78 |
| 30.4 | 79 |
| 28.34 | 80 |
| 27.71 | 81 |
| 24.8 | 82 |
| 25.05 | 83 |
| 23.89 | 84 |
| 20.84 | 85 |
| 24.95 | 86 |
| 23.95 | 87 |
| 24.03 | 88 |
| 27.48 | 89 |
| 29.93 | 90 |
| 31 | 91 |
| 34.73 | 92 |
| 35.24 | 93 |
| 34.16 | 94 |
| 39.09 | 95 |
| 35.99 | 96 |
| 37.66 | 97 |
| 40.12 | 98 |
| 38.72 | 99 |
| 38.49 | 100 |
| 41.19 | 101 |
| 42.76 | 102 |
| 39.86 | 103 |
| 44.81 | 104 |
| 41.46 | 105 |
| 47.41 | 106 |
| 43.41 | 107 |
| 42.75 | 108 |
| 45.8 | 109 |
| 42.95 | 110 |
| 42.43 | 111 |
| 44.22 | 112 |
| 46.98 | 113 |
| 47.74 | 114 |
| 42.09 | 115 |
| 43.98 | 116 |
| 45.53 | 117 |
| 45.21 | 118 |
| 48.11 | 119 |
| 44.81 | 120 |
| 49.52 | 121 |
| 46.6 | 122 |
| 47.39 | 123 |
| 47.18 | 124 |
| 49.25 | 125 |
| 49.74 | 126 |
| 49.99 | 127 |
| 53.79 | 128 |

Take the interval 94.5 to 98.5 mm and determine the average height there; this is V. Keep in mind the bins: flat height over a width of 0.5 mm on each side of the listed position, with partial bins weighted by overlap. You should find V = 38.2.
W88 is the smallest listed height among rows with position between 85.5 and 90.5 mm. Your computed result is 23.95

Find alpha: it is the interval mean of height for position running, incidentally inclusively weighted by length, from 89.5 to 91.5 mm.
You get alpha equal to 30.5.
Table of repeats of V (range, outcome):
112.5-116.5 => 45.2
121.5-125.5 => 47.6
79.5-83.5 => 26.5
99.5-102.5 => 40.8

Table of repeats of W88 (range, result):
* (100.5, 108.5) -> 39.86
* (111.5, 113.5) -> 44.22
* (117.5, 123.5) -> 44.81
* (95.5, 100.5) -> 35.99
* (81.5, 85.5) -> 20.84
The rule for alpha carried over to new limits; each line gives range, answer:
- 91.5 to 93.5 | 35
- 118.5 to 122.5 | 47.3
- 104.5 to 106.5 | 44.4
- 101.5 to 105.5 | 42.2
